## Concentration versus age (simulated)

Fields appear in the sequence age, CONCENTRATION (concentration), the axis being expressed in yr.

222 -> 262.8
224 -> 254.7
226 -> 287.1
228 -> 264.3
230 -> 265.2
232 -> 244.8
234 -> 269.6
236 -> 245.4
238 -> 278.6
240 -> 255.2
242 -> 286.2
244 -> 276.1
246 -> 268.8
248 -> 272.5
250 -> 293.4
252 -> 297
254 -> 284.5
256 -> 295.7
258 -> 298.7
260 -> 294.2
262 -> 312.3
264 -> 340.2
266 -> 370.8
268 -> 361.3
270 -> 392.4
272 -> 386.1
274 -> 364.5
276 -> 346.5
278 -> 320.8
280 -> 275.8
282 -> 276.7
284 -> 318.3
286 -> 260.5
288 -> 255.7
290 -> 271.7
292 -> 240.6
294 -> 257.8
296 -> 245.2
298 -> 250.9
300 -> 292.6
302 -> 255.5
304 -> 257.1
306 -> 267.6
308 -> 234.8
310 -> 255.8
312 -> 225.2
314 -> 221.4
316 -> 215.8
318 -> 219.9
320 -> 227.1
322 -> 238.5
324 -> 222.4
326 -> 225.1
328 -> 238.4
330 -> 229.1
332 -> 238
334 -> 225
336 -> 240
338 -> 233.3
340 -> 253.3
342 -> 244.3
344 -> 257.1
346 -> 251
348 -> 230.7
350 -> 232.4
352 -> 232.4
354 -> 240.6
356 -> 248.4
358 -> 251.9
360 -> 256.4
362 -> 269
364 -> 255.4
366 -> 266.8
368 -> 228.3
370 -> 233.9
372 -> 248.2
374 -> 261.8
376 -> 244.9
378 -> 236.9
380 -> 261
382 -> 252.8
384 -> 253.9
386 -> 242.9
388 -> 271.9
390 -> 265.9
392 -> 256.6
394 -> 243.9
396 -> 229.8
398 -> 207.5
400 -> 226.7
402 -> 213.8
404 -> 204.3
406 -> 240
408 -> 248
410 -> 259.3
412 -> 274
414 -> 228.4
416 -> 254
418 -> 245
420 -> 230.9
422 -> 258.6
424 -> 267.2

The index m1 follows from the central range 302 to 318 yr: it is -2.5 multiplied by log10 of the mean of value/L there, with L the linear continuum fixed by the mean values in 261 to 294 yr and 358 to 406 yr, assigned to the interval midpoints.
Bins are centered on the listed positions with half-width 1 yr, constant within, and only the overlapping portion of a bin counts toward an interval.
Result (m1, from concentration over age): 0.22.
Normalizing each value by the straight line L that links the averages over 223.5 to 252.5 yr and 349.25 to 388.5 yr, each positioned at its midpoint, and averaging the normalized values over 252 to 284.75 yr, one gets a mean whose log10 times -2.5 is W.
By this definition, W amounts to -0.225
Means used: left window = 270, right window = 249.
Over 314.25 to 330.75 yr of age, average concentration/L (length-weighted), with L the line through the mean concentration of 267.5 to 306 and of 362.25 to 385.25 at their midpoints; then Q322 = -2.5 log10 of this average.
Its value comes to 0.21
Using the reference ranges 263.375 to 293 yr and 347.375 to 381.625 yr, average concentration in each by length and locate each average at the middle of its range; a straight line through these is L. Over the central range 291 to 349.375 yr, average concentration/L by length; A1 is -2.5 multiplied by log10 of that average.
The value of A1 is 0.176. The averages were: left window 319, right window 247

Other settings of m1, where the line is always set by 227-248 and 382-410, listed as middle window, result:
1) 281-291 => -0.08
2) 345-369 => 0.00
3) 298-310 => -0.02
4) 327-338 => 0.07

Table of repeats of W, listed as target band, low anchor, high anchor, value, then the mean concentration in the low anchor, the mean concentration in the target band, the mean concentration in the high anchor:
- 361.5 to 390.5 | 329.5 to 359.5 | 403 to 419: -0.04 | 241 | 252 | 244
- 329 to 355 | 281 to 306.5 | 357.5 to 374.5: 0.08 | 265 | 239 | 252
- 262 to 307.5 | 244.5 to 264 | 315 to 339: -0.12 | 293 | 300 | 229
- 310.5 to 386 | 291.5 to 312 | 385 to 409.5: 0.02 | 255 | 241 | 238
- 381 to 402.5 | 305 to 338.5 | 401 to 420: -0.02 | 233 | 243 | 240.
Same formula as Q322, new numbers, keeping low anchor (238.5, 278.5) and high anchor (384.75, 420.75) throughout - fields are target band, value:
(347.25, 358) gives 0.12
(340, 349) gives 0.10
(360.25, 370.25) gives 0.04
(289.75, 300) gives 0.16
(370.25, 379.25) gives 0.04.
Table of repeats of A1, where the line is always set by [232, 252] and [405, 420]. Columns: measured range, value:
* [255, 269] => -0.205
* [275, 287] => -0.128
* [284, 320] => 0.057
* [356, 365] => -0.006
